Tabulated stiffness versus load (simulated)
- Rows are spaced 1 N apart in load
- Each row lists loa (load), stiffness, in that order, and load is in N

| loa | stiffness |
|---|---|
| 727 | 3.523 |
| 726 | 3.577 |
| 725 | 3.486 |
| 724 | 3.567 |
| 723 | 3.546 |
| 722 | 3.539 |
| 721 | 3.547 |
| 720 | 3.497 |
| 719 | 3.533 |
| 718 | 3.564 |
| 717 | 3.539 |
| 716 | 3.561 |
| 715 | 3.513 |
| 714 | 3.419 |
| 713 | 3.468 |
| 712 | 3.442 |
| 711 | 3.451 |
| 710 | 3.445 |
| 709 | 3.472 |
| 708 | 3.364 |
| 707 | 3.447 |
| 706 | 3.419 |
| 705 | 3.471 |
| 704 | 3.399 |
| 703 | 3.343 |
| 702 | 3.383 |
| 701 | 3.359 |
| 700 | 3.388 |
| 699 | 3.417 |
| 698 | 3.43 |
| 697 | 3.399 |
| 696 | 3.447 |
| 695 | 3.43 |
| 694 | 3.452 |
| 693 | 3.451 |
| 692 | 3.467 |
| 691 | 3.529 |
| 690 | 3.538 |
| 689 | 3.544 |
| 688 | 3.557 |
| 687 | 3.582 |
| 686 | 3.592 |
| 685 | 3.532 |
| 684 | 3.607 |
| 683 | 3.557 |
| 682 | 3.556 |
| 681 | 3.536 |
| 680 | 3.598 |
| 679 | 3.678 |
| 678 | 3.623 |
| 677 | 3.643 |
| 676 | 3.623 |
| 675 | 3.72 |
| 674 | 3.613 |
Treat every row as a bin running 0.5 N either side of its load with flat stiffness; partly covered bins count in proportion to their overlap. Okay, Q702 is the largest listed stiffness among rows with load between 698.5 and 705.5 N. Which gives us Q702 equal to 3.471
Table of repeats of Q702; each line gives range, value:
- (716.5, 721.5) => 3.564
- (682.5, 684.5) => 3.607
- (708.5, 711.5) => 3.472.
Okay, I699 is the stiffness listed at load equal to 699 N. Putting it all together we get 3.417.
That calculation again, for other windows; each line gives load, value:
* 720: 3.497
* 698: 3.43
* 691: 3.529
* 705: 3.471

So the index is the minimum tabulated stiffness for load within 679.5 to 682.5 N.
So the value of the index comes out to 3.536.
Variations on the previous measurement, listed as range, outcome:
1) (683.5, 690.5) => 3.532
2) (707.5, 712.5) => 3.364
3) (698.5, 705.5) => 3.343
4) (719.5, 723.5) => 3.497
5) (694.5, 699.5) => 3.399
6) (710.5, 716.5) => 3.419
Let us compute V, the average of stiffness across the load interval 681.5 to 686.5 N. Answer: 3.57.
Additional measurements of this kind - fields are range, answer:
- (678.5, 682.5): 3.59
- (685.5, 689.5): 3.57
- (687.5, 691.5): 3.54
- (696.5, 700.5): 3.41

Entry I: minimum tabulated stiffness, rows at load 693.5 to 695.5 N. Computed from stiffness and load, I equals 3.43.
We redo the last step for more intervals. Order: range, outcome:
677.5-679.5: 3.623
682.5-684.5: 3.557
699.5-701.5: 3.359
